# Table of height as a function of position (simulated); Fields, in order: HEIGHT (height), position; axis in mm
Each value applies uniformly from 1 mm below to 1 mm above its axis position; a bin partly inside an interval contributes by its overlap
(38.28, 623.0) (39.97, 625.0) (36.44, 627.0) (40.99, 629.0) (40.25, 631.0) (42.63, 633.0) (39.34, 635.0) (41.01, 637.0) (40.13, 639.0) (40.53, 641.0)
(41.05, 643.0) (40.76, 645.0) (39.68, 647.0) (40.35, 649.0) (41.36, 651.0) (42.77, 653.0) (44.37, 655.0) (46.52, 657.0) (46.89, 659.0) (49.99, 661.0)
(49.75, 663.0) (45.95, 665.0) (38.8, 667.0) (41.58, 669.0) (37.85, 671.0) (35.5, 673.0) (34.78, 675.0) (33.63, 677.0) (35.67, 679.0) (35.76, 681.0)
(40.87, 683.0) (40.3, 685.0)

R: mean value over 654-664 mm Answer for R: 47.5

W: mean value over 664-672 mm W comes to 41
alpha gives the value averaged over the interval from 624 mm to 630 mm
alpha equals 39.1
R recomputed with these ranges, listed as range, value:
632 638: 41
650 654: 42.1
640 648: 40.5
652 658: 44.6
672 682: 35.1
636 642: 40.6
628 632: 40.6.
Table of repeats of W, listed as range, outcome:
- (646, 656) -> 41.7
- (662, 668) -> 44.8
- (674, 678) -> 34.2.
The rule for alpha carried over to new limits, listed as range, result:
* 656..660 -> 46.7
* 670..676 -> 36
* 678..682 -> 35.7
